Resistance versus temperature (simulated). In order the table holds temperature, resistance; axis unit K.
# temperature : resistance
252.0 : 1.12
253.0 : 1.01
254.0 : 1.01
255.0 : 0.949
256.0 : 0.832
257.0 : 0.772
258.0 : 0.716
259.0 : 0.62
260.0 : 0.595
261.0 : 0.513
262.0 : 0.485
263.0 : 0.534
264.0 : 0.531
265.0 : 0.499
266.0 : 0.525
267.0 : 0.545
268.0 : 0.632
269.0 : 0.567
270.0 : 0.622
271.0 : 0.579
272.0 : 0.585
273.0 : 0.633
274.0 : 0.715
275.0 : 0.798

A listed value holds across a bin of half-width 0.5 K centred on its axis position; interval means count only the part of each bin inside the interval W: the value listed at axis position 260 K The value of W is 0.595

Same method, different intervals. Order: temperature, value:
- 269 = 0.567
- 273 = 0.633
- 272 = 0.585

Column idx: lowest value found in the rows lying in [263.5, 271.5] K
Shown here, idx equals 0.499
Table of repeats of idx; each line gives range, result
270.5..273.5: 0.579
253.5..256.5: 0.832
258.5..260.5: 0.595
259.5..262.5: 0.485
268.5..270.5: 0.567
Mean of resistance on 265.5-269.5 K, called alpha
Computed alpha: 0.567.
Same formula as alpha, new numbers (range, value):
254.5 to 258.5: 0.817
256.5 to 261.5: 0.643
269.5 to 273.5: 0.605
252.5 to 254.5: 1.01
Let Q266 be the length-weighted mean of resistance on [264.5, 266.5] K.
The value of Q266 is 0.512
